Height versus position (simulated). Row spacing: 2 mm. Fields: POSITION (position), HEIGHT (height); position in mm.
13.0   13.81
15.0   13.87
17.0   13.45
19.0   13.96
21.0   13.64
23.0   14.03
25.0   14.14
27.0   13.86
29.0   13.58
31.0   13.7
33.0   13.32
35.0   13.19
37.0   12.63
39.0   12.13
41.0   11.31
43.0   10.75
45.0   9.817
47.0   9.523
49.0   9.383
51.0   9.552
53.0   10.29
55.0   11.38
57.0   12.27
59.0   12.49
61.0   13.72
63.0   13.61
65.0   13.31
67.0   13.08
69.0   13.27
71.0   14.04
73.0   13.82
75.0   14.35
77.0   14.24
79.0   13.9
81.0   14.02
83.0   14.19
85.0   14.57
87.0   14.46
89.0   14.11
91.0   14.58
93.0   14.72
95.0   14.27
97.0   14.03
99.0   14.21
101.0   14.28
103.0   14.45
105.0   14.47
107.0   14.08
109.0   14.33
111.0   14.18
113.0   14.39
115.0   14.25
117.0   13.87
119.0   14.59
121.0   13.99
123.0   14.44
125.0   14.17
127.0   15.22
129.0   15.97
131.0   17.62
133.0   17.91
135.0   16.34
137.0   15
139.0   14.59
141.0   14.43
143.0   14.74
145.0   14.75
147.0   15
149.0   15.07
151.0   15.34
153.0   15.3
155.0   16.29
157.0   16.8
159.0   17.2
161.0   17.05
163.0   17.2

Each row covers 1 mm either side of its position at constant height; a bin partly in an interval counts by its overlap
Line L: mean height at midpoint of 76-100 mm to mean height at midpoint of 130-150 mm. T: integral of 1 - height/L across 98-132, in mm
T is 0.73 mm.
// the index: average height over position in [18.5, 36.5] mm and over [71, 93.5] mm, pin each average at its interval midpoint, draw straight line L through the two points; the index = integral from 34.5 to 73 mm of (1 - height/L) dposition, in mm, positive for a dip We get 5.64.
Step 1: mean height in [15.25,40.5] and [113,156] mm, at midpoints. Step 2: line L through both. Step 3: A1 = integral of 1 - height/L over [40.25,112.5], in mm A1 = 5.6 mm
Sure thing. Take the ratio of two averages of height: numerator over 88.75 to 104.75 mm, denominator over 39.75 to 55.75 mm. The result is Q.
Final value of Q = 1.4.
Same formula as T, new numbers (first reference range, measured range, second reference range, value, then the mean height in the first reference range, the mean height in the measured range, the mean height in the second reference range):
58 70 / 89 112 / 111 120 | -0.6 mm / 13.2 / 14.3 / 14.3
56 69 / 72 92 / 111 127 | -1.1 mm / 13.1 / 14.2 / 14.3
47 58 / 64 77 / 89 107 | -1.8 mm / 10.5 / 13.7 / 14.3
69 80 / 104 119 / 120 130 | 0.3 mm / 14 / 14.2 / 14.8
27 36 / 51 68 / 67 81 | 1.7 mm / 13.5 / 12.3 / 13.9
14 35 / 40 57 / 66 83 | 4.2 mm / 13.7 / 10.4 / 13.9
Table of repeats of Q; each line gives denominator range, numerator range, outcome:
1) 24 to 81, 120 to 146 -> 1.22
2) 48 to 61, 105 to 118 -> 1.28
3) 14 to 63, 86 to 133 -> 1.18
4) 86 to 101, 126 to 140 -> 1.12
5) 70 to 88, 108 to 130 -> 1.02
